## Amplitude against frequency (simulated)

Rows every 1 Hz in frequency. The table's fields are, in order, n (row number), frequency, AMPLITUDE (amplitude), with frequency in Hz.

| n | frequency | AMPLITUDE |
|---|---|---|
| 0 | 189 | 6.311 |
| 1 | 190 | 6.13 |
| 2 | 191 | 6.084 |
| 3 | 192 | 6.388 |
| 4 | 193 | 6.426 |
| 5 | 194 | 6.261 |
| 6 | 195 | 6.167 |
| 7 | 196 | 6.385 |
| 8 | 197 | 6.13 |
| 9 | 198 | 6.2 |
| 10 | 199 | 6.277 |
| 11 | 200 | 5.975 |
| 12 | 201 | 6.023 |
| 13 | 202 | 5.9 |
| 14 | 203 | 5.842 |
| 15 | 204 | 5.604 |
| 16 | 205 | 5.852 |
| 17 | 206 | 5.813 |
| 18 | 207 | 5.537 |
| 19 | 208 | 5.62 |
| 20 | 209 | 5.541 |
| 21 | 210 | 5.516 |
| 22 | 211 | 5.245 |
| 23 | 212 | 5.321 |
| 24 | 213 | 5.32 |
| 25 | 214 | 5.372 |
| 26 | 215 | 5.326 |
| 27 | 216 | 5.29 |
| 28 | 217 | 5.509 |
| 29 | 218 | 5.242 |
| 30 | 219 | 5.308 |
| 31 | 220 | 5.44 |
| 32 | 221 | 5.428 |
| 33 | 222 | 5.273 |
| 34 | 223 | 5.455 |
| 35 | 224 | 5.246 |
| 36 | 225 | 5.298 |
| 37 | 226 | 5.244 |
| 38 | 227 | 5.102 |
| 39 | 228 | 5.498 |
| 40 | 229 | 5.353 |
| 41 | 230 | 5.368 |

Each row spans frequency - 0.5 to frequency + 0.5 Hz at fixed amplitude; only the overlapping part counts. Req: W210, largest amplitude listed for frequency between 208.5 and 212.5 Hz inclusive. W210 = 5.541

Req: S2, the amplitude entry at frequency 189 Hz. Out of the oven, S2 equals 6.311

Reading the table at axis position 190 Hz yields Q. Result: 6.13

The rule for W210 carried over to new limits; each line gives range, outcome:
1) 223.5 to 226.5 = 5.298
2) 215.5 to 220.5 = 5.509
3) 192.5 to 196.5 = 6.426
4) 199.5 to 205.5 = 6.023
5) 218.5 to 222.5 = 5.44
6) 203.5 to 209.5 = 5.852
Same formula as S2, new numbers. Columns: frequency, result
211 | 5.245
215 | 5.326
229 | 5.353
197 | 6.13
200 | 5.975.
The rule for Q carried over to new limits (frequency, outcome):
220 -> 5.44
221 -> 5.428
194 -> 6.261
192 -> 6.388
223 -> 5.455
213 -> 5.32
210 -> 5.516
